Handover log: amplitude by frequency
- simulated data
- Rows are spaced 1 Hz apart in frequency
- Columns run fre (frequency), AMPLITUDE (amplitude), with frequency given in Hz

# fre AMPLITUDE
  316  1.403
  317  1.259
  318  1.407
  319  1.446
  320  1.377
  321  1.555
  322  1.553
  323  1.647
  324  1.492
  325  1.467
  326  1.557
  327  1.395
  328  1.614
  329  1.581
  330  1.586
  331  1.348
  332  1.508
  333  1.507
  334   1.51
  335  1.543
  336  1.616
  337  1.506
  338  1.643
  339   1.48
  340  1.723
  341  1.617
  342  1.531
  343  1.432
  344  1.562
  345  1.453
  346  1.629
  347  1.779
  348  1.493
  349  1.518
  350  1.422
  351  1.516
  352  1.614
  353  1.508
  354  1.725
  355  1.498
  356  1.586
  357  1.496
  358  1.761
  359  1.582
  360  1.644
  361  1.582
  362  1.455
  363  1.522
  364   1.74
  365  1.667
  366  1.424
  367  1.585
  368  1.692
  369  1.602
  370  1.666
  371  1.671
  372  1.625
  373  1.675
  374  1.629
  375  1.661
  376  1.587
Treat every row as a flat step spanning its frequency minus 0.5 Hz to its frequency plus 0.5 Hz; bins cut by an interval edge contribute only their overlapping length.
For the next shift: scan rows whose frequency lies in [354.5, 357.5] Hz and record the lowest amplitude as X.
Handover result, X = 1.496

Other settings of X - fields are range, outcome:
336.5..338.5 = 1.506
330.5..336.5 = 1.348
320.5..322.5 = 1.553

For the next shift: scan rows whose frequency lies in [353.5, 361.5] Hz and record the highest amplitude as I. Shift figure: 1.761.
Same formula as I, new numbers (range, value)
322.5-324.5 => 1.647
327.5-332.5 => 1.614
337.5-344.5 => 1.723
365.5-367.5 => 1.585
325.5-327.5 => 1.557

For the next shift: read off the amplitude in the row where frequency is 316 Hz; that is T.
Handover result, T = 1.403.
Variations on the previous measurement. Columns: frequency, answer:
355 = 1.498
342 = 1.531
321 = 1.555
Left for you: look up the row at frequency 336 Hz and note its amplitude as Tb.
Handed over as 1.616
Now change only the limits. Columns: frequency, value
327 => 1.395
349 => 1.518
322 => 1.553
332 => 1.508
